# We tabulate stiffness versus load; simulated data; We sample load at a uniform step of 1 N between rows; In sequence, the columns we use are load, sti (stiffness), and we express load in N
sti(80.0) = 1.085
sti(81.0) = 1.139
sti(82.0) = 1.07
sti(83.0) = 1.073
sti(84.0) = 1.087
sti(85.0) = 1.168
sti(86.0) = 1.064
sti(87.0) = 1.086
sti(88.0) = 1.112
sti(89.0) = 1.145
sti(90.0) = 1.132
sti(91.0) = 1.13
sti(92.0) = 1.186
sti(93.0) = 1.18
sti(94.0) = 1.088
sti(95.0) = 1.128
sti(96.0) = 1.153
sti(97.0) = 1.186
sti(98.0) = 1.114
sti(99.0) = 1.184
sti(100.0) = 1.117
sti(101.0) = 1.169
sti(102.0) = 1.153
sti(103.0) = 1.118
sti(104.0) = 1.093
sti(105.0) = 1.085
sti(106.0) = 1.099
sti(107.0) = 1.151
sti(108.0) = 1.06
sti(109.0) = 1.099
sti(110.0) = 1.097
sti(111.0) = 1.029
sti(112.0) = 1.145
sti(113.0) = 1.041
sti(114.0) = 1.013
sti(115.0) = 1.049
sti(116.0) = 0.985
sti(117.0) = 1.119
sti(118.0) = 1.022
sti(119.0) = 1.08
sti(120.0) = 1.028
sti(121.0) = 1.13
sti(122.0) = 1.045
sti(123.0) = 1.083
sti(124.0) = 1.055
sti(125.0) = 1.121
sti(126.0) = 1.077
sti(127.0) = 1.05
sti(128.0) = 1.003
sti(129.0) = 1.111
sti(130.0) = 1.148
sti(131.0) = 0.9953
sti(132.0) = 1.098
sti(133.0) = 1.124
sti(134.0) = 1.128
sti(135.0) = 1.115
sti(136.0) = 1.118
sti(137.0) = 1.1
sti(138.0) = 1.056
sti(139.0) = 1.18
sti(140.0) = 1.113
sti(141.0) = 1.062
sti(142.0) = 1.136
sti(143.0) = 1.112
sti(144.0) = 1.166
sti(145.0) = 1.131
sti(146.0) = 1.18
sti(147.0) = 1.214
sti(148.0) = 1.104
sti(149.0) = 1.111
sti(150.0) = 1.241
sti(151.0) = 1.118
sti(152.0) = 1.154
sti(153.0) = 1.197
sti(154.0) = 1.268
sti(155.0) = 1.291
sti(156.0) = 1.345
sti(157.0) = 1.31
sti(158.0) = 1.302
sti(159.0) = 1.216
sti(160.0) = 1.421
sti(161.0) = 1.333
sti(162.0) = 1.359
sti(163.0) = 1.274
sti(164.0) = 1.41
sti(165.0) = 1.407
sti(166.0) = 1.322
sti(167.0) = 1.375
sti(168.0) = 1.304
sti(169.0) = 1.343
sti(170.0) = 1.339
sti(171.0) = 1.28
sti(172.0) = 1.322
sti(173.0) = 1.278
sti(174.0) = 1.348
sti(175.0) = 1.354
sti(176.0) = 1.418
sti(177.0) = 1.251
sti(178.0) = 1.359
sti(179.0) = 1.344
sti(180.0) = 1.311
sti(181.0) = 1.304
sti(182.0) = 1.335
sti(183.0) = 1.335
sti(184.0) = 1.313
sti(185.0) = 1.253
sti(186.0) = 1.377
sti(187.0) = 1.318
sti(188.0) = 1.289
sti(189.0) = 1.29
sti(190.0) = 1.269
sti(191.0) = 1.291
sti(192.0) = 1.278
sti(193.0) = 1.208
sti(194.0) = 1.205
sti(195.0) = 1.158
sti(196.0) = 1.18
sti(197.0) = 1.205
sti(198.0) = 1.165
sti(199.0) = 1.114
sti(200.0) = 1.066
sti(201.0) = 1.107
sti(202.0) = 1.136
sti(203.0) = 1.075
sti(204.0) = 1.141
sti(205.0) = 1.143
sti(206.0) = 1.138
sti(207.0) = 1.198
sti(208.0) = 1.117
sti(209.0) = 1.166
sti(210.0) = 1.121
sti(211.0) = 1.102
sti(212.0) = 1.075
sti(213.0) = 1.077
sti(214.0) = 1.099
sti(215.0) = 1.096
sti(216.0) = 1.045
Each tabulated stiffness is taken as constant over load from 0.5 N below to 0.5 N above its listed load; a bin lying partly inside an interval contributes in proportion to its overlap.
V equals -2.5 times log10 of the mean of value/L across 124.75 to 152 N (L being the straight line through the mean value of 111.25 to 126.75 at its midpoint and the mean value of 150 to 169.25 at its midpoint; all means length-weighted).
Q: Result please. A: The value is 0.06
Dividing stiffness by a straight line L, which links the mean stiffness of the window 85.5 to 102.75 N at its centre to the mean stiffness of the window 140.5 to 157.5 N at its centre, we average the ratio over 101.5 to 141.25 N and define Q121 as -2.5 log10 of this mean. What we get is 0.073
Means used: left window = 1.14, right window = 1.18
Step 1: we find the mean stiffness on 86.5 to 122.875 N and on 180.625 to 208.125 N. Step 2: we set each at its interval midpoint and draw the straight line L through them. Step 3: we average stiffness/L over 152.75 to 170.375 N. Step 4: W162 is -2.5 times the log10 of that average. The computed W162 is -0.13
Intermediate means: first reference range 1.1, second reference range 1.22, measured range 1.32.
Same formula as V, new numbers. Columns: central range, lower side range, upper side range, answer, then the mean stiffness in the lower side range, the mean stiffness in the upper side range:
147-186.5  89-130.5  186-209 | -0.12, 1.1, 1.19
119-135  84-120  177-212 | 0.05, 1.11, 1.22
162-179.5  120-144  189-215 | -0.19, 1.09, 1.15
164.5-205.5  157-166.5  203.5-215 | -0.03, 1.34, 1.12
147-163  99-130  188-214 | -0.12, 1.08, 1.16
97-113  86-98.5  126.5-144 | 0.01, 1.13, 1.1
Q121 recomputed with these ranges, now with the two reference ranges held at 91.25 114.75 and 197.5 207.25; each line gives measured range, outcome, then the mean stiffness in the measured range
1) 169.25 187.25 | -0.178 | 1.32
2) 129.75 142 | 0.016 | 1.1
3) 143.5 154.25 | -0.046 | 1.17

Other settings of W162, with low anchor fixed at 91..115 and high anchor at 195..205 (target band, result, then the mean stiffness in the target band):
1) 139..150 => -0.016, 1.14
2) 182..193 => -0.149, 1.3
